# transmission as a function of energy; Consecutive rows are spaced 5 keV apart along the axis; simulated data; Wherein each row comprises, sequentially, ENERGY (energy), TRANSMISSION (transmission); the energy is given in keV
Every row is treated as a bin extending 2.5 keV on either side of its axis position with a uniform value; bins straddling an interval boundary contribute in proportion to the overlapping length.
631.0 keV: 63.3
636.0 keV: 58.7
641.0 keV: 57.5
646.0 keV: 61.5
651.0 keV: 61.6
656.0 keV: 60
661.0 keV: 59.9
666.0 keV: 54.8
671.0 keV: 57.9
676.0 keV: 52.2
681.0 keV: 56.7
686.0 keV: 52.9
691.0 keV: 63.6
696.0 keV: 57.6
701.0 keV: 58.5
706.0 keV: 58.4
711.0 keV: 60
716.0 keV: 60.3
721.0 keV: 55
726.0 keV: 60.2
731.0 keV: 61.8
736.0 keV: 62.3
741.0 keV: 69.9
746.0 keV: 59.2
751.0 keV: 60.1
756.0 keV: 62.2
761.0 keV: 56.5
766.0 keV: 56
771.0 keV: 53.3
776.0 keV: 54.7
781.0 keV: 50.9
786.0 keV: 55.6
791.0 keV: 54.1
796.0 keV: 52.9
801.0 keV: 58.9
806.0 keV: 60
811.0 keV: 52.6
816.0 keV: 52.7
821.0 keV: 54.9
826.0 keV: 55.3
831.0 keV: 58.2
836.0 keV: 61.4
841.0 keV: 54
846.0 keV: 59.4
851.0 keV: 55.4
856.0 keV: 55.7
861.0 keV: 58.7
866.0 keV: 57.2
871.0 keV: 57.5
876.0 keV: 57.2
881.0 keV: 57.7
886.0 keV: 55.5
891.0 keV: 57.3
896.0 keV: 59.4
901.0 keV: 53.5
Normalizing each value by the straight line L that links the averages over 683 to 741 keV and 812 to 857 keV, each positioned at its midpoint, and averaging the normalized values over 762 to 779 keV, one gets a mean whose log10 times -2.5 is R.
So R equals 0.063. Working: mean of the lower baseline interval 59.6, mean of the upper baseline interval 56.2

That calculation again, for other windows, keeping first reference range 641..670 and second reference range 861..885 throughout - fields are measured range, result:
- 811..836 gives 0.04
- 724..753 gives -0.07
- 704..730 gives 0.00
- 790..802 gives 0.06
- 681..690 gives 0.06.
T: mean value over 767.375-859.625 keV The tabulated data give 55.6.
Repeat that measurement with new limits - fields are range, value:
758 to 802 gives 54.7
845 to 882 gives 57.3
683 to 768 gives 59.7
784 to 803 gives 55.3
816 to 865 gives 56.8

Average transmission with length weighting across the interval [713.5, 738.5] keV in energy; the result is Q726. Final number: 59.9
